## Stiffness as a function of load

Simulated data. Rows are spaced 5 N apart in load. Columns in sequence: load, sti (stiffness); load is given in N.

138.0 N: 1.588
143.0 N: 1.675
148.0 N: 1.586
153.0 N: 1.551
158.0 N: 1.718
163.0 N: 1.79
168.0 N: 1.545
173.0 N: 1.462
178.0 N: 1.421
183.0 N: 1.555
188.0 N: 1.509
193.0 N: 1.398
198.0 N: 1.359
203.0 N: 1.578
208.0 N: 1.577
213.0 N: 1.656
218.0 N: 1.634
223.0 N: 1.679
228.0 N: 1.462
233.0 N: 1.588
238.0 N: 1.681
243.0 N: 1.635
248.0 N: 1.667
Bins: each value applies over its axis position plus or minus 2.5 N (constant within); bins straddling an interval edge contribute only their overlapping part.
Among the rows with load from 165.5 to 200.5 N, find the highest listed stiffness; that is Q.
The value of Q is 1.555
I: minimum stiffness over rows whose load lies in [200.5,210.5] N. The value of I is 1.577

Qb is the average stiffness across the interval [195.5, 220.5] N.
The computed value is 1.56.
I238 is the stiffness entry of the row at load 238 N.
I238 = 1.681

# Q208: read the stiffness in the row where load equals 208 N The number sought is 1.577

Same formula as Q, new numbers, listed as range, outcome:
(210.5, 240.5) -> 1.681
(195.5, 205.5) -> 1.578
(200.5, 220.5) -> 1.656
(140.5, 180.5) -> 1.79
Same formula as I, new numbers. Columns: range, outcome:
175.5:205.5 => 1.359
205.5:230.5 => 1.462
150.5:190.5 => 1.421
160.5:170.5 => 1.545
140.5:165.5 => 1.551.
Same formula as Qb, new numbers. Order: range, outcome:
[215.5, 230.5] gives 1.59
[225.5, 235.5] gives 1.52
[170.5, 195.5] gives 1.47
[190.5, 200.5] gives 1.38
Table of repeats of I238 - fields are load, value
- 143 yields 1.675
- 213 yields 1.656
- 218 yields 1.634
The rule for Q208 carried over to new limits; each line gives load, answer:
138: 1.588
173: 1.462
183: 1.555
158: 1.718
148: 1.586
